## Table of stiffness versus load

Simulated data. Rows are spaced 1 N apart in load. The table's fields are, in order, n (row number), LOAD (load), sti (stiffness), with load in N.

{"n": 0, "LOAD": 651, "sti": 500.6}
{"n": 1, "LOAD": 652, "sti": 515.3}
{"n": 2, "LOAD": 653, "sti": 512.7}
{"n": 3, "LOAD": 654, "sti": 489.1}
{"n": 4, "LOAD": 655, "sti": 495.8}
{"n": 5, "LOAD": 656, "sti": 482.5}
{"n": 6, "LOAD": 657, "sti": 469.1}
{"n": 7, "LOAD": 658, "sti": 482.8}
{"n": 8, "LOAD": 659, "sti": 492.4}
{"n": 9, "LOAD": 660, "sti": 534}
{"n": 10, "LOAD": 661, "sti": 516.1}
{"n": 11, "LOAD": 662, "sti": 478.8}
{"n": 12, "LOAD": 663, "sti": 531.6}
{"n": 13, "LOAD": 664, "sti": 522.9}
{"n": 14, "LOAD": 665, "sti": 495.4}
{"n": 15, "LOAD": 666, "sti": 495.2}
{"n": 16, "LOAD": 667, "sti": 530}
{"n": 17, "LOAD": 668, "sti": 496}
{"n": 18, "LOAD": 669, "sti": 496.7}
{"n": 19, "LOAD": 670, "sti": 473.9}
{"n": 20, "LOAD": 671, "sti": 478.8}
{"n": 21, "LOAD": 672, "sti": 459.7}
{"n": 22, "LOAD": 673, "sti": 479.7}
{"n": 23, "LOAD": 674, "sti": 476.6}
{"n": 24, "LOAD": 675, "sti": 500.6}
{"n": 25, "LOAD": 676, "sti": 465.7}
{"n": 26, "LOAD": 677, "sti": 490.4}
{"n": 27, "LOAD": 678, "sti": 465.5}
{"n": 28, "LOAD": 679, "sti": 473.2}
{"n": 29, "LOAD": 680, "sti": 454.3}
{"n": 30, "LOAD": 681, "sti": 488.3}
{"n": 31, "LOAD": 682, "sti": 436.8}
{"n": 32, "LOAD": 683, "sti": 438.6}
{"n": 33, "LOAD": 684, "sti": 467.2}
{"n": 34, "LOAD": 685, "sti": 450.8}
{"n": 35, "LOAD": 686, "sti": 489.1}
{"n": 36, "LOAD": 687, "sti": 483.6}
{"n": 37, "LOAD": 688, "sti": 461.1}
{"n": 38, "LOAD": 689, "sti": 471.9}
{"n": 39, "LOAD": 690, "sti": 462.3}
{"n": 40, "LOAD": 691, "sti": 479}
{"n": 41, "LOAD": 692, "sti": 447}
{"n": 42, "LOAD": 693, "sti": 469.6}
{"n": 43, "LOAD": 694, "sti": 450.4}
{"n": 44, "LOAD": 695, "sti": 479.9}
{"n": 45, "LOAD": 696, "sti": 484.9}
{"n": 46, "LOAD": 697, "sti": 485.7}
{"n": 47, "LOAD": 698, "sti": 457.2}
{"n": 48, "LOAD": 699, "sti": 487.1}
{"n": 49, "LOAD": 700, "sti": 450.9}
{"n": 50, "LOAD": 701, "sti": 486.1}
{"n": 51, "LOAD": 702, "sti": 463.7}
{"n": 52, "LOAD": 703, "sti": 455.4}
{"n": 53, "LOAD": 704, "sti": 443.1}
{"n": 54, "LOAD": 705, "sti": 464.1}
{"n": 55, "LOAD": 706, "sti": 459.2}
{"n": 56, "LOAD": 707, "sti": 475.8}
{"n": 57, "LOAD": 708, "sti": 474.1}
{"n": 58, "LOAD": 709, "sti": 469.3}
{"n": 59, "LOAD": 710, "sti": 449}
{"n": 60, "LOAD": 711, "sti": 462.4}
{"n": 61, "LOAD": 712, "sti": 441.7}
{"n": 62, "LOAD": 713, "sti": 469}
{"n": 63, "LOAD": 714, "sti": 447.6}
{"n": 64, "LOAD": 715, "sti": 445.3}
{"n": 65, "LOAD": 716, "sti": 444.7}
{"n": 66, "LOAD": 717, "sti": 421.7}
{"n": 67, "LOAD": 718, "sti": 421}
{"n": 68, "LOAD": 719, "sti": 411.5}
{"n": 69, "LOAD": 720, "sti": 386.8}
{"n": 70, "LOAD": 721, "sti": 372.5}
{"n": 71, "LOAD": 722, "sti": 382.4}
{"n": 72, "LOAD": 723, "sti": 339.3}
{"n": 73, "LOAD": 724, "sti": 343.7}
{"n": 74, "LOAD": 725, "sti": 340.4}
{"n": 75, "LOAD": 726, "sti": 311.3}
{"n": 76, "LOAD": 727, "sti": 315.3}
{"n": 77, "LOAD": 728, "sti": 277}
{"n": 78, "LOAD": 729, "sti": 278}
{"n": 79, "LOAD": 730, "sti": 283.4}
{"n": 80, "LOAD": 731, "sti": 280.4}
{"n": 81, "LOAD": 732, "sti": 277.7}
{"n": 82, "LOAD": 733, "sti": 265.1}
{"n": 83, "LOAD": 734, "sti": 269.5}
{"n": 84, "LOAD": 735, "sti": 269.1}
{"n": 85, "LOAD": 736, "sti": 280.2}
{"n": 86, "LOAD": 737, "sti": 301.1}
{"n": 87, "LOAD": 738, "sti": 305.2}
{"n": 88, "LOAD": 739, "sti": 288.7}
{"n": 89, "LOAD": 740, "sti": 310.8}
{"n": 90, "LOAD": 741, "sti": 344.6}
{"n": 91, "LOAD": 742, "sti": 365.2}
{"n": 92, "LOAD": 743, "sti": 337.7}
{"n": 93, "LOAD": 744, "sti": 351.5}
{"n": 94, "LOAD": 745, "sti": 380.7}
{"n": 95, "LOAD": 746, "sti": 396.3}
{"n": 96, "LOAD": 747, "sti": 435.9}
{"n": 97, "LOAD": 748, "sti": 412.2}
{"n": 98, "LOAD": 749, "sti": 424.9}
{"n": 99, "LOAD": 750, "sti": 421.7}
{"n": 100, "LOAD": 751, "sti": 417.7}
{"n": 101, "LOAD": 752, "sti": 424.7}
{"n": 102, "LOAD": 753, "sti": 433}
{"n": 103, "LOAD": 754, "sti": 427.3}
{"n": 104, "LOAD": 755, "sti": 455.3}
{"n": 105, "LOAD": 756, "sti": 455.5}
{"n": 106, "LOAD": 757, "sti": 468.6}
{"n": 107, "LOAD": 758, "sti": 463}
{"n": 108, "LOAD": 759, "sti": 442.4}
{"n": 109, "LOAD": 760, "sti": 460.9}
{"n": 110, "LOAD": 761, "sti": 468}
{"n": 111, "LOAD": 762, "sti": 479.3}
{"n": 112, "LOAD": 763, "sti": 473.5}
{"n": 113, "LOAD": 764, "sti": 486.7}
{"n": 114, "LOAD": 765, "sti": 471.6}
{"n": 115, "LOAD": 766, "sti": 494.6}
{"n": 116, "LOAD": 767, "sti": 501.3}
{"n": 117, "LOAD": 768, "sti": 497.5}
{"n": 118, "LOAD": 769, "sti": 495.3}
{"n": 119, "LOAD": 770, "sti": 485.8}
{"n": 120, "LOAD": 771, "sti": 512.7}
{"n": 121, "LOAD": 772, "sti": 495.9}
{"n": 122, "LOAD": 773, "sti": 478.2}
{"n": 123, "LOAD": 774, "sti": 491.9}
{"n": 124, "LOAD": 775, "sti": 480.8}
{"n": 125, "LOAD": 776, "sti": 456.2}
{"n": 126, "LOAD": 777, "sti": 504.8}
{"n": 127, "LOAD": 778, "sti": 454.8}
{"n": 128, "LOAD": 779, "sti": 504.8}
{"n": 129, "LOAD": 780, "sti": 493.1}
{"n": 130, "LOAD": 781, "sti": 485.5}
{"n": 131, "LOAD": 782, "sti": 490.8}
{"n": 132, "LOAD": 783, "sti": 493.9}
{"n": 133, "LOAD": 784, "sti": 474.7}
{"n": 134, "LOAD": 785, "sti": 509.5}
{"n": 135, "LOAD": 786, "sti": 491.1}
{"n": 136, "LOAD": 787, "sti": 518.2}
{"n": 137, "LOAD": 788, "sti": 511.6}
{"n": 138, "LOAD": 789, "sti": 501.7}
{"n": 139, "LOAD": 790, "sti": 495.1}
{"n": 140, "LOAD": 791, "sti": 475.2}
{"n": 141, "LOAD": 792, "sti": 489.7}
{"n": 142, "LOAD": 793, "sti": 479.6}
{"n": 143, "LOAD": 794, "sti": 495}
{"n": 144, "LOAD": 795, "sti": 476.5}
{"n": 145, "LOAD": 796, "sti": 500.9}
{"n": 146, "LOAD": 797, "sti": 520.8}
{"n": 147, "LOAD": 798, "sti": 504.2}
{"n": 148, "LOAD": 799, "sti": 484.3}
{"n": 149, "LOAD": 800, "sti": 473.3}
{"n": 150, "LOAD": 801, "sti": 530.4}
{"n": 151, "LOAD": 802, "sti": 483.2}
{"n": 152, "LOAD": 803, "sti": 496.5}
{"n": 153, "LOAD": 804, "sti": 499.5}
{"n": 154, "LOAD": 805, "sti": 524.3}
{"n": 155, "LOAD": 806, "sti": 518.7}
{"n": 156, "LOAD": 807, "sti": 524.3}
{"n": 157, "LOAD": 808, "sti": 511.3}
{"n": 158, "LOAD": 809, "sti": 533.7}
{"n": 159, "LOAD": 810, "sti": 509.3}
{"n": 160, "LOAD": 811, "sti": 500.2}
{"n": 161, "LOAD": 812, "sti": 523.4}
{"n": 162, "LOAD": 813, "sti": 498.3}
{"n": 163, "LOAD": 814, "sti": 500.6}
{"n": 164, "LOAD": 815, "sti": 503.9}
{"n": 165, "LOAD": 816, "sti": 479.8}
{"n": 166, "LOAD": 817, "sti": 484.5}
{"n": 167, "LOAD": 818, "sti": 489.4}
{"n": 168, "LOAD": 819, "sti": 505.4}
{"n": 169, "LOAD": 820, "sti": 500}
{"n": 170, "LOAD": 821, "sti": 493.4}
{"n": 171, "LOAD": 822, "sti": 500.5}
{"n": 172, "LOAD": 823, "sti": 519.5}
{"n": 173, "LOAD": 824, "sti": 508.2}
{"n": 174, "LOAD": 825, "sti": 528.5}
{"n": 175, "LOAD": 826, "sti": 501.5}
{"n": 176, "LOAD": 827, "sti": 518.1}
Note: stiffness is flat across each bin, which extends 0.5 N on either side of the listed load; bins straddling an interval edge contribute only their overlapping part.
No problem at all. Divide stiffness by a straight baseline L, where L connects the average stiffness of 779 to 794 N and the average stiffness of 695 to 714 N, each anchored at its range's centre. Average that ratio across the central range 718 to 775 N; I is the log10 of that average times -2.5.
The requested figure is 0.21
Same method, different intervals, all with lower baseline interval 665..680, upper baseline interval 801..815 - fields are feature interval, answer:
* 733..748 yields 0.44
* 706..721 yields 0.11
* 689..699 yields 0.04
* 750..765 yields 0.11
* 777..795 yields 0.03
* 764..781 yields 0.03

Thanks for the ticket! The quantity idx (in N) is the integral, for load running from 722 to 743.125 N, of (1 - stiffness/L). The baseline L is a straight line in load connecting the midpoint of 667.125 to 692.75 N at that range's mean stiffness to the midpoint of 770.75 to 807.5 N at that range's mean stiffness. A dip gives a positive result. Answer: 7.8 N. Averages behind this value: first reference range 472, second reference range 495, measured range 305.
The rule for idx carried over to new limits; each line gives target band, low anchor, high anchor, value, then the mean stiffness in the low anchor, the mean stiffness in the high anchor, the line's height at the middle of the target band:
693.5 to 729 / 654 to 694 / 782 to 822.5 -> 4.4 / 481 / 500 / 487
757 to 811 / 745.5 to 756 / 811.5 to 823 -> -3.5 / 426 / 499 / 463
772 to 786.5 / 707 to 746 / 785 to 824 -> -1.0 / 360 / 501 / 456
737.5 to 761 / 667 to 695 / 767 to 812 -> 4.1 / 472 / 497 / 488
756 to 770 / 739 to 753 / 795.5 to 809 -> -1.8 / 385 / 507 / 421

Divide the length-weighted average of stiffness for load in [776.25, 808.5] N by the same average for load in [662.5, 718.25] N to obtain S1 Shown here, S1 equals 1.06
